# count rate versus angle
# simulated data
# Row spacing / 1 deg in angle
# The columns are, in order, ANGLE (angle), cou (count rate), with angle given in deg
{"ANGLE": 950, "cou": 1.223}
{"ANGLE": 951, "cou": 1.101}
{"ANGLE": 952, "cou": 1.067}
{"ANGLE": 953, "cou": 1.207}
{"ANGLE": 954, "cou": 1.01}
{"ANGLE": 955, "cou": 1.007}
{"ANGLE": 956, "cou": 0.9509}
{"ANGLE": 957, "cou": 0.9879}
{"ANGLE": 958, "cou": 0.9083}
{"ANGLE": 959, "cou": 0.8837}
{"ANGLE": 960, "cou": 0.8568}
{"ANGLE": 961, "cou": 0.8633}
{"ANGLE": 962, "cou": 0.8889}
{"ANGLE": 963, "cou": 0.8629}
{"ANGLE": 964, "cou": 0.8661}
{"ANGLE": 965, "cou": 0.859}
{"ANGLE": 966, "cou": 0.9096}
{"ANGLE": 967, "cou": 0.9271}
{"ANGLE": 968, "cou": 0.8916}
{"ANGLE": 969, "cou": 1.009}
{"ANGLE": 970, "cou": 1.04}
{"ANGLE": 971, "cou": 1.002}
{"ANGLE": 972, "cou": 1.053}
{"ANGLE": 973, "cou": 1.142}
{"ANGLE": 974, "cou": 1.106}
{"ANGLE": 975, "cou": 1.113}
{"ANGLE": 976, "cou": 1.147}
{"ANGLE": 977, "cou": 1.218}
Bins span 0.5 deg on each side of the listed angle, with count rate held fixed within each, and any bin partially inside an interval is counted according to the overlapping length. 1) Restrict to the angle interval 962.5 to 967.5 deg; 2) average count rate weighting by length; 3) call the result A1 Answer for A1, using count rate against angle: 0.885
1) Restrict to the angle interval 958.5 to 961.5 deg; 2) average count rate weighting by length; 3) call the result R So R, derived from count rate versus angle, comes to 0.868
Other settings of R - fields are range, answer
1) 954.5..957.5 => 0.982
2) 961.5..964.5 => 0.873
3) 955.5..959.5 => 0.933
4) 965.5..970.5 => 0.955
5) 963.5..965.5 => 0.863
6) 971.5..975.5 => 1.1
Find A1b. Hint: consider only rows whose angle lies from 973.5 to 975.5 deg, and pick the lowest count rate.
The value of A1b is 1.106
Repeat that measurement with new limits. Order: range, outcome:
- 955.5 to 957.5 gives 0.9509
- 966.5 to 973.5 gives 0.8916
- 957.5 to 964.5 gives 0.8568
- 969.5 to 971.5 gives 1.002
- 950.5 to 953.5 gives 1.067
